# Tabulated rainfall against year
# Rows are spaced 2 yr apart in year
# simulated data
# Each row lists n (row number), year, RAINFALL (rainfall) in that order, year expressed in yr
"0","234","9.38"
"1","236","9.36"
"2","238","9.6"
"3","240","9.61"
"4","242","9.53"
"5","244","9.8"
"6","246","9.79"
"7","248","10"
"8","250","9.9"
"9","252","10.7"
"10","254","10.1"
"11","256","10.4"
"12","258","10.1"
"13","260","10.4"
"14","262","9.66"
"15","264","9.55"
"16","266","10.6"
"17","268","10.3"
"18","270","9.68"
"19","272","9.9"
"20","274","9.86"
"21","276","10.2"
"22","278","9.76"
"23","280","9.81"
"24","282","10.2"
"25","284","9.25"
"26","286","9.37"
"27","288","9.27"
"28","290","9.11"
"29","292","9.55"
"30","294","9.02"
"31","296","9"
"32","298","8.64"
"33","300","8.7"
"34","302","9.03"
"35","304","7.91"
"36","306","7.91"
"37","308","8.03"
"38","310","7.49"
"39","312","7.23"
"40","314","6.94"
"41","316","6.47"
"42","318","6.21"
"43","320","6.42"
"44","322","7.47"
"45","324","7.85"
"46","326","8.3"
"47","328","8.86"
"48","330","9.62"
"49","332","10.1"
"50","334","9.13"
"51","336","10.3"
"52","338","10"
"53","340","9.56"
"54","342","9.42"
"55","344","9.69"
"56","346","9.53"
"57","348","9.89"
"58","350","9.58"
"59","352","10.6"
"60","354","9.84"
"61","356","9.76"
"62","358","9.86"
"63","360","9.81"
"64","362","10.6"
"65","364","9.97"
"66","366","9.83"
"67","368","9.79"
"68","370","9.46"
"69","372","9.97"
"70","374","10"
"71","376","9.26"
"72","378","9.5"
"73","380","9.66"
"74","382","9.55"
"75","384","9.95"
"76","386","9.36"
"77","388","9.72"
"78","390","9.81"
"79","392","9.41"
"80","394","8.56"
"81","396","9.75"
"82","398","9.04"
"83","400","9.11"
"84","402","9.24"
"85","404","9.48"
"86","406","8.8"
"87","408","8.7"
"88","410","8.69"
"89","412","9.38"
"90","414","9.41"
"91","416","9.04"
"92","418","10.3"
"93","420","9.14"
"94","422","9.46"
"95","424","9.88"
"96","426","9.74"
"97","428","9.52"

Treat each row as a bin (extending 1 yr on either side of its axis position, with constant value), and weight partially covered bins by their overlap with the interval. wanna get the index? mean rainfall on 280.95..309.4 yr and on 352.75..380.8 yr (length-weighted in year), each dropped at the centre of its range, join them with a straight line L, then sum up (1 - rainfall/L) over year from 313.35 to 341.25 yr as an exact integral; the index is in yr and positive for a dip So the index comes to 2.8 yr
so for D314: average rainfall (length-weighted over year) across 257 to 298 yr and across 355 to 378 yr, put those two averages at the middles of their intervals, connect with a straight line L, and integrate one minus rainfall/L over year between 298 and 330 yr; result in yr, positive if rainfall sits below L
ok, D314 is 6.6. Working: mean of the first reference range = 9.7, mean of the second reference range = 9.83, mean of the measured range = 7.75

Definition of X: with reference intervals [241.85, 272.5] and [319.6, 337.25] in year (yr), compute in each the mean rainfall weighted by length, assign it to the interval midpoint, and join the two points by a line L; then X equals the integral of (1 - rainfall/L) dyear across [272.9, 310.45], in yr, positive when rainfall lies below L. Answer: 1.4 yr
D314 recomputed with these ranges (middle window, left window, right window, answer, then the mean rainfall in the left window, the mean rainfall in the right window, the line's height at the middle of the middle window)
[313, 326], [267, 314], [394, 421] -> 2.99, 9.05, 9.21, 9.09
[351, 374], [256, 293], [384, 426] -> -1.11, 9.83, 9.34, 9.5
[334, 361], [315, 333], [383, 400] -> -4.36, 7.92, 9.43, 8.45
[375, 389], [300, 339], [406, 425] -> -1.03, 8.19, 9.31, 8.91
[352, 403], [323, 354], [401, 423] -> -1.55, 9.51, 9.24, 9.37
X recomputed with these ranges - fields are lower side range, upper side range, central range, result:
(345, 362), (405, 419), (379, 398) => -0.1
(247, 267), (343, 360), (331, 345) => 0.2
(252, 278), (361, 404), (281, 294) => 0.7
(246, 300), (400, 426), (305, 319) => 3.6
